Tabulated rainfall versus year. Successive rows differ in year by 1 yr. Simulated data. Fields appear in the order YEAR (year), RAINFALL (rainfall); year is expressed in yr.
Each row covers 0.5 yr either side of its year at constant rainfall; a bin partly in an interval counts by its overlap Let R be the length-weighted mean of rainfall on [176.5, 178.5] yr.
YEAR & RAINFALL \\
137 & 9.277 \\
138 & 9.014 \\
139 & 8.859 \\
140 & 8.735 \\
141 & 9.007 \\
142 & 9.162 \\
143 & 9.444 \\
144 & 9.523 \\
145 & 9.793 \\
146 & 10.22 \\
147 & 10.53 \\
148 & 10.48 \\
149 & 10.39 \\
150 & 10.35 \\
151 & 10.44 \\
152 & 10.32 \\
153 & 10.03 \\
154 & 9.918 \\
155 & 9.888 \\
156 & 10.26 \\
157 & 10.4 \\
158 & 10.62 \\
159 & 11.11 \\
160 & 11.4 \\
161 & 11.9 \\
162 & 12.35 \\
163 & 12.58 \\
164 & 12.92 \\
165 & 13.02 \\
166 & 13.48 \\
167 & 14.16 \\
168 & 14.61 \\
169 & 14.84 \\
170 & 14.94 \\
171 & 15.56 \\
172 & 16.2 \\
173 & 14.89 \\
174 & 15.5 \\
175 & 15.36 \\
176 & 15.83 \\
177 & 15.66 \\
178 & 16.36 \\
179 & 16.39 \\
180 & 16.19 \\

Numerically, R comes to 16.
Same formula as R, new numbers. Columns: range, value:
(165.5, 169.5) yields 14.3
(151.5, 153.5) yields 10.2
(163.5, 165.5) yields 13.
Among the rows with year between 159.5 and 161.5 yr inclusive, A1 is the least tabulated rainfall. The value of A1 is 11.4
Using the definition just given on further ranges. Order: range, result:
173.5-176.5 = 15.36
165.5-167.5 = 13.48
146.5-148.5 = 10.48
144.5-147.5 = 9.793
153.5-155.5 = 9.888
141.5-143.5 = 9.162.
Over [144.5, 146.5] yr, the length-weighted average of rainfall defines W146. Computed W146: 10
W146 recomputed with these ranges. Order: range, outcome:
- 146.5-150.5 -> 10.4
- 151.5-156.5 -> 10.1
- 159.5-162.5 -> 11.9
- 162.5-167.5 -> 13.2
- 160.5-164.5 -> 12.4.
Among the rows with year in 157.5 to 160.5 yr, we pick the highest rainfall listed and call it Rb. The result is 11.4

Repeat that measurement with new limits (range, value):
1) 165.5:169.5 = 14.84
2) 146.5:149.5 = 10.53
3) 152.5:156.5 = 10.26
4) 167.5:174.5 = 16.2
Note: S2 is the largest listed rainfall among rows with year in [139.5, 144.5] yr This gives 9.523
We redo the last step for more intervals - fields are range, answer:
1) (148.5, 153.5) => 10.44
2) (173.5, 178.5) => 16.36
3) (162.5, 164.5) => 12.92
